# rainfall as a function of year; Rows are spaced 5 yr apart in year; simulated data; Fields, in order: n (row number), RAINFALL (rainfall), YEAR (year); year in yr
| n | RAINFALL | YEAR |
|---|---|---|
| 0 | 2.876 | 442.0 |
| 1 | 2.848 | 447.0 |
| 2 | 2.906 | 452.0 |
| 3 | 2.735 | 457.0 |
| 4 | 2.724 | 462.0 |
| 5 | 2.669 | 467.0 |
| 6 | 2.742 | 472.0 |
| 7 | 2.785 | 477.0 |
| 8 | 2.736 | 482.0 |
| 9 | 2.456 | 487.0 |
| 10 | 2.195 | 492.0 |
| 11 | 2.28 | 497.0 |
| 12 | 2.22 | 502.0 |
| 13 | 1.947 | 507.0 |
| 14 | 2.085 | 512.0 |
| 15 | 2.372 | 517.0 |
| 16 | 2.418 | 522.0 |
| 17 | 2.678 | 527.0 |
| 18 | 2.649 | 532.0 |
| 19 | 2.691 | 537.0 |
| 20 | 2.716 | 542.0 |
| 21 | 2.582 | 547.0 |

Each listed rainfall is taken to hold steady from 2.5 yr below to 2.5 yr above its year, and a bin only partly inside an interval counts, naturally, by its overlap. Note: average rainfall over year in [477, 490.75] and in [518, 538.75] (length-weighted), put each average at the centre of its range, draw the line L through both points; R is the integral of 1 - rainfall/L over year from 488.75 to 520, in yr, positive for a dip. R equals 4.8 yr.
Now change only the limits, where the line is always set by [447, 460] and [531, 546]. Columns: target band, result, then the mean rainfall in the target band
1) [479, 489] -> 0.6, 2.61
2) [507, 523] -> 2.9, 2.23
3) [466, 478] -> 0.2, 2.73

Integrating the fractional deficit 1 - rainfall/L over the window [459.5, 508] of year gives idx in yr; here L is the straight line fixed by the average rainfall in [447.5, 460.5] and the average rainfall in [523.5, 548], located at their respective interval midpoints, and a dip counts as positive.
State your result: 4.7 yr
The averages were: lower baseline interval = 2.82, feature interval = 2.49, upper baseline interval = 2.66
